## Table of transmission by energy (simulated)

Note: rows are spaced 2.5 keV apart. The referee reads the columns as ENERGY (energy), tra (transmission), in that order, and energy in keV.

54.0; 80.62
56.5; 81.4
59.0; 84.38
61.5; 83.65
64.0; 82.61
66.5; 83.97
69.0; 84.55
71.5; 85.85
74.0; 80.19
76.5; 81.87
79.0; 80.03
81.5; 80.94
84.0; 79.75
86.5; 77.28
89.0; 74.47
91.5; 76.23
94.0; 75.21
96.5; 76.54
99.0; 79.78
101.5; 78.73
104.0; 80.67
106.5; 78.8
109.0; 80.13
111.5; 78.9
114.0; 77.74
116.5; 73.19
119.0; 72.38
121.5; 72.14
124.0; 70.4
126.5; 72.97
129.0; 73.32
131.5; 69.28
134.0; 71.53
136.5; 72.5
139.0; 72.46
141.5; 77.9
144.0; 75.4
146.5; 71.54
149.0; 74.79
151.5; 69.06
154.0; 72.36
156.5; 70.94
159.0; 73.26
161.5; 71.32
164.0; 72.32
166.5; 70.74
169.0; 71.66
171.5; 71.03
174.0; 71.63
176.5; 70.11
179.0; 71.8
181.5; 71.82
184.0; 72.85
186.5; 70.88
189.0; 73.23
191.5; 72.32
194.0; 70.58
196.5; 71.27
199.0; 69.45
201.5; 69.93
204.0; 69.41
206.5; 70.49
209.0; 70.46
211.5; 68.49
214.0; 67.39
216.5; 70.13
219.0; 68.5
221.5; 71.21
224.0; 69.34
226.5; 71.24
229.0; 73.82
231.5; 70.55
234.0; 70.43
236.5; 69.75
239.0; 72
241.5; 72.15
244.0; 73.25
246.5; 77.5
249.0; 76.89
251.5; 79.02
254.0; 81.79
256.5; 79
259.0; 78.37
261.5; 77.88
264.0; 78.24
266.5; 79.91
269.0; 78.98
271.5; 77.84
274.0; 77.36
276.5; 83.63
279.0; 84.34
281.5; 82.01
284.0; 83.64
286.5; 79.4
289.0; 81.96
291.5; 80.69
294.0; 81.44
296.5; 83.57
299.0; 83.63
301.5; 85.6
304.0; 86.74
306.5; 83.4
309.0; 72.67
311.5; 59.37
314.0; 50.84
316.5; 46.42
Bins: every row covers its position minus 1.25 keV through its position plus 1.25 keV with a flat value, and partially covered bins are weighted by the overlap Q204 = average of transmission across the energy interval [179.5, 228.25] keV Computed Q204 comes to 70.5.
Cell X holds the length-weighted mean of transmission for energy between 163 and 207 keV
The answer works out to 71.2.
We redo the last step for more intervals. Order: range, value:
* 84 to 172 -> 74.3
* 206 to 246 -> 70.7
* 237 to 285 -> 78.5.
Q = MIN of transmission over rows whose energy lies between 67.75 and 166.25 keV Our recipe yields 69.06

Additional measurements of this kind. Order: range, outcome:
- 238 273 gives 72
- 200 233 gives 67.39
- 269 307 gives 77.36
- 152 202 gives 69.45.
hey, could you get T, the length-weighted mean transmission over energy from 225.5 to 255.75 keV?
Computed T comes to 74.1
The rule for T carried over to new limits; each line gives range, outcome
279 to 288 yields 82.1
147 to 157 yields 71.8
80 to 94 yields 77.5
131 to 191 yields 72.1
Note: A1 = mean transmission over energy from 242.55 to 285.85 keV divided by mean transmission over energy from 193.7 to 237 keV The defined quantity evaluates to 1.13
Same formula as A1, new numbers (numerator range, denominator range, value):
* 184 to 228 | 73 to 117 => 0.90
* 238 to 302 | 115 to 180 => 1.10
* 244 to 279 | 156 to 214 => 1.11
